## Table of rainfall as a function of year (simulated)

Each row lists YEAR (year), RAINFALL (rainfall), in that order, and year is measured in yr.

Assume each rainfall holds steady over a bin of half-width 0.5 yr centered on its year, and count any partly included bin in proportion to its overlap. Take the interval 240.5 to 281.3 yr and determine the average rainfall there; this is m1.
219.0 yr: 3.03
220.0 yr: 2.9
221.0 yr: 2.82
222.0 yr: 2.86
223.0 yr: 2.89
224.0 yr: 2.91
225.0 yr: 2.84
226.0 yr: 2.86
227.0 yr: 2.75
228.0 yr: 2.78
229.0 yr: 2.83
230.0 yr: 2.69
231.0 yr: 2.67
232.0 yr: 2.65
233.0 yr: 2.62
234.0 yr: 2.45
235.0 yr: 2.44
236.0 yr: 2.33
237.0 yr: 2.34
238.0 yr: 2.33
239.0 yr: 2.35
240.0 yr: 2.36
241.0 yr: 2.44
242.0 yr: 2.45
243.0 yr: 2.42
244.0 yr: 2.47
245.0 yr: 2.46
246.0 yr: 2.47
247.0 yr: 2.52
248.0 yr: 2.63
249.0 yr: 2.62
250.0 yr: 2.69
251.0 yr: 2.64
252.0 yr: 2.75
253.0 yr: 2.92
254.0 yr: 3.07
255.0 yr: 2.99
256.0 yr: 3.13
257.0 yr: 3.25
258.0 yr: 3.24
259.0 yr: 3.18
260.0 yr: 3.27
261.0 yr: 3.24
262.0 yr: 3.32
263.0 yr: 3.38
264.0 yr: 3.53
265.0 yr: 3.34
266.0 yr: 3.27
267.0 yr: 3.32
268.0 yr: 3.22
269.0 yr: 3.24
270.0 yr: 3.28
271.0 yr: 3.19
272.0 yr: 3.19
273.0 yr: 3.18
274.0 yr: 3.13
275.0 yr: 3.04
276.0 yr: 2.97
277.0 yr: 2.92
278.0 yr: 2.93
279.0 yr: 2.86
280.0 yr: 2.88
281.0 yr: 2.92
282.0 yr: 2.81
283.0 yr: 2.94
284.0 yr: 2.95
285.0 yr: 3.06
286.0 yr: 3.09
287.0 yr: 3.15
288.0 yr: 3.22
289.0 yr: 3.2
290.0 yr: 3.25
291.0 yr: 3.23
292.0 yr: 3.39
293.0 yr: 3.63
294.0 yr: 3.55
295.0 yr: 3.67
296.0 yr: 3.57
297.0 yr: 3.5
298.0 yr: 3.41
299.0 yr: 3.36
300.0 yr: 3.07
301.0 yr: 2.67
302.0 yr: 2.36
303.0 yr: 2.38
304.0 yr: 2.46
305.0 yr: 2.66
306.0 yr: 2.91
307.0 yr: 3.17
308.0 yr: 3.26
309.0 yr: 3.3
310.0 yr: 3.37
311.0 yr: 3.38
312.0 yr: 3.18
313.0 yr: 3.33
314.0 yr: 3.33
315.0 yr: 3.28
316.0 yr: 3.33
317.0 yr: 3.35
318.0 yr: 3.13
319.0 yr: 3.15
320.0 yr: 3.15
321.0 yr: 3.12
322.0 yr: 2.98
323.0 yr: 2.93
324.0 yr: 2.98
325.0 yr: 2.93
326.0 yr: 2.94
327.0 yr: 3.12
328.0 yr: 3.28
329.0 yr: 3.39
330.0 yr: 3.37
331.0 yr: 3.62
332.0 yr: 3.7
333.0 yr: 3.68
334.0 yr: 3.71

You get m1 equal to 2.97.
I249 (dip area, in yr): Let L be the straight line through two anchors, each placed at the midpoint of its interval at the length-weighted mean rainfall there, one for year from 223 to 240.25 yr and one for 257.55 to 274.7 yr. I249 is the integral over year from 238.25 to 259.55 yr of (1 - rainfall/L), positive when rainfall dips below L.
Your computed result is 1.7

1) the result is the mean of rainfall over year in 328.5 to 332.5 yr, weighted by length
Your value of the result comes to 3.52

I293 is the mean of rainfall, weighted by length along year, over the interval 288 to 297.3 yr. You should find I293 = 3.43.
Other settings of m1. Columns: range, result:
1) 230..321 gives 3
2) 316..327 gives 3.08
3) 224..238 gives 2.63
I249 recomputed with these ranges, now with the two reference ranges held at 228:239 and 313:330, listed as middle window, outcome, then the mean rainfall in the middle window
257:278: -3.32 yr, 3.22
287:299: -1.81 yr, 3.41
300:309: 0.76 yr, 2.78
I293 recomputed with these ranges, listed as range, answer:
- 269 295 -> 3.13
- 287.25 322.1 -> 3.18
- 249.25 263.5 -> 3.07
